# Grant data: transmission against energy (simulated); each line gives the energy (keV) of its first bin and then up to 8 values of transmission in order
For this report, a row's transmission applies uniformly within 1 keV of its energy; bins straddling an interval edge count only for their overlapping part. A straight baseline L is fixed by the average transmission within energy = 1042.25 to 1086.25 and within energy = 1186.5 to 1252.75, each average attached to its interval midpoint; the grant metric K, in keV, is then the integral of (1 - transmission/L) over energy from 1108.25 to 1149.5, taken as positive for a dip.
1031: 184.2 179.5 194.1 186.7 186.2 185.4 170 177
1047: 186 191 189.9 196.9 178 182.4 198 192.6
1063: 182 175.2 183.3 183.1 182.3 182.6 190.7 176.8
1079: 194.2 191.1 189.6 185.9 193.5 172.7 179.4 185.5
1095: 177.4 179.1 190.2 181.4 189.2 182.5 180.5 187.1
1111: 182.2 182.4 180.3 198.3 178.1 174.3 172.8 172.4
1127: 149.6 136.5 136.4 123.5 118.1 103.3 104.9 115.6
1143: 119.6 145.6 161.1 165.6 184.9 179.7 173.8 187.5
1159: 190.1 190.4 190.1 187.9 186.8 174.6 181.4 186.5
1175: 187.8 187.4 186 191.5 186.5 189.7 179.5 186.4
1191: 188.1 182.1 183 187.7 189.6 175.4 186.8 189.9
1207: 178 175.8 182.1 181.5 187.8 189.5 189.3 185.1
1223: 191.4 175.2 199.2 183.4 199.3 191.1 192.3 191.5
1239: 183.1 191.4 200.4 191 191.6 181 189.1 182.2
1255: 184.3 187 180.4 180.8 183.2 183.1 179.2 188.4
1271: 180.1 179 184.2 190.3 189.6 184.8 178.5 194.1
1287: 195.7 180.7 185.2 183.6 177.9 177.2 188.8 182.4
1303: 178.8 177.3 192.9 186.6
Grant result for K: 7.5 keV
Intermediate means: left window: 186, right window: 187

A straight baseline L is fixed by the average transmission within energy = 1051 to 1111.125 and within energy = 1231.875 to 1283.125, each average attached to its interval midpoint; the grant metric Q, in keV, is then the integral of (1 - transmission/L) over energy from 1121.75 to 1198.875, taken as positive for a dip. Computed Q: 7.3 keV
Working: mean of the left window 185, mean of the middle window 168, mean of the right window 186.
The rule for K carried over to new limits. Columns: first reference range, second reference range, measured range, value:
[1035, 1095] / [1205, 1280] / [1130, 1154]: 6.1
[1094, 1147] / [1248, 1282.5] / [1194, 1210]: -0.9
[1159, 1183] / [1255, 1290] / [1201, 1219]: 0.2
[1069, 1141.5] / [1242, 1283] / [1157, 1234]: -3.1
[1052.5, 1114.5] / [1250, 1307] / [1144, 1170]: 0.9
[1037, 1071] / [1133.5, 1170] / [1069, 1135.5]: -1.4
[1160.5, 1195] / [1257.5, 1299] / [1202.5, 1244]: -0.6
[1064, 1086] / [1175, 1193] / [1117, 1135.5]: 3.1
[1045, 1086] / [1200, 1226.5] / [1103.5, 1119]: 0.1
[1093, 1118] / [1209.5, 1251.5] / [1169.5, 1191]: 0.1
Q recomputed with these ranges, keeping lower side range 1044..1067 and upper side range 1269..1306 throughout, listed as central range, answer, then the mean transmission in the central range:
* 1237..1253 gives -0.43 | 189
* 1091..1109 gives 0.24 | 183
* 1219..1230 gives -0.15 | 187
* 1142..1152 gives 1.61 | 155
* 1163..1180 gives -0.01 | 185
